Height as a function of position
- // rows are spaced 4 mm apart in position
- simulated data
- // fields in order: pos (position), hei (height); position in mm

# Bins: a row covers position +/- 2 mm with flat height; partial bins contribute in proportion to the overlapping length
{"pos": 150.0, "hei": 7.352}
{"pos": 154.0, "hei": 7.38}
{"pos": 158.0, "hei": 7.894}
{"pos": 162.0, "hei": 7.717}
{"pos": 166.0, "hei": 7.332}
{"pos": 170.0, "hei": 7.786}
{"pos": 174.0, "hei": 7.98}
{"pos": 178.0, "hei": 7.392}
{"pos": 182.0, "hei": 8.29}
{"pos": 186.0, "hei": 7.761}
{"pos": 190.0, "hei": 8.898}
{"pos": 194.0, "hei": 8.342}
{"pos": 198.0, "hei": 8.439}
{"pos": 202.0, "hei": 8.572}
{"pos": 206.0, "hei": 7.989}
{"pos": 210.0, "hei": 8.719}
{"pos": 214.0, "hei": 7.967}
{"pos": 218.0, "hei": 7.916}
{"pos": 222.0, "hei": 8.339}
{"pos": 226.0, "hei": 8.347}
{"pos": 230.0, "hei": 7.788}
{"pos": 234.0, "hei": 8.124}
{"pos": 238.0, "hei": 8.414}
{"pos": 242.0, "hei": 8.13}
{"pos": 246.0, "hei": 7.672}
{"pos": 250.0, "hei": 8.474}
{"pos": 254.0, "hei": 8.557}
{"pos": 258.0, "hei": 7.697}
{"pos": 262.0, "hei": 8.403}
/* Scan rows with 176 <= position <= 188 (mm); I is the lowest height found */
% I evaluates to 7.392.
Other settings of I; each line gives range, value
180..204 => 7.761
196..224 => 7.916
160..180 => 7.332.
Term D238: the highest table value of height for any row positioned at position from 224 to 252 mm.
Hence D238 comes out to 8.474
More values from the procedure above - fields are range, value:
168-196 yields 8.898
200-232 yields 8.719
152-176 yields 7.98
